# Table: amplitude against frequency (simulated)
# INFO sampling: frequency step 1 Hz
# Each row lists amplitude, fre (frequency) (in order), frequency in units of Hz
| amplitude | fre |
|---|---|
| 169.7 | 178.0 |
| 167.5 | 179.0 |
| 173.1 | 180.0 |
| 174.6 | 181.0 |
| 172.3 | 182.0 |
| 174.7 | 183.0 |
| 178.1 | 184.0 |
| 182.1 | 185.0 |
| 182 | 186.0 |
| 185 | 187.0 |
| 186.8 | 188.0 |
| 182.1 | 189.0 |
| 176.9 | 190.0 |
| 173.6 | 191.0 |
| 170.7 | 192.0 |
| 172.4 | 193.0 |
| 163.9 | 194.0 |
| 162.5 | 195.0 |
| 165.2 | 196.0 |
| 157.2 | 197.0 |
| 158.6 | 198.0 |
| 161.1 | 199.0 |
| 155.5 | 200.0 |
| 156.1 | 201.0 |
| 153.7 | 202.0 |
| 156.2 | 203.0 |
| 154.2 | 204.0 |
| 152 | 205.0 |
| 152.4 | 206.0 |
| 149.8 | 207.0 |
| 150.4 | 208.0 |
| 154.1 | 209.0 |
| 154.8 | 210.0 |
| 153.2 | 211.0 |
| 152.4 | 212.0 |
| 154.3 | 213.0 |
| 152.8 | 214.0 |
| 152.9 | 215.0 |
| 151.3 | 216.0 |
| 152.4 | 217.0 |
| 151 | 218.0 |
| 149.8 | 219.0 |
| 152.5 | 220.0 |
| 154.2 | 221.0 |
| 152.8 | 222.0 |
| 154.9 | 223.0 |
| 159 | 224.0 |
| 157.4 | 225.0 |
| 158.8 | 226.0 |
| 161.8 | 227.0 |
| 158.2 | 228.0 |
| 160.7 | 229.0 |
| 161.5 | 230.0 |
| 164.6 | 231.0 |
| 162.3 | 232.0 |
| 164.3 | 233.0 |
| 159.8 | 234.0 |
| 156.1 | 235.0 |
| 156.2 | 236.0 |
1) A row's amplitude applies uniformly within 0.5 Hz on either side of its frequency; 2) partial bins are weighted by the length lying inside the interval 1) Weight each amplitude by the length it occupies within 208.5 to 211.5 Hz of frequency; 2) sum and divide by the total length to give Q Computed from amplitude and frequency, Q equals 154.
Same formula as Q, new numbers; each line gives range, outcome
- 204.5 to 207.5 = 151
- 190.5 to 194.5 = 170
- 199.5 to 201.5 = 156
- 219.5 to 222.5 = 153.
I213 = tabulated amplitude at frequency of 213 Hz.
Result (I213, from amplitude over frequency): 154.3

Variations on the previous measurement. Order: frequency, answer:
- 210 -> 154.8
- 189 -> 182.1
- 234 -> 159.8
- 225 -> 157.4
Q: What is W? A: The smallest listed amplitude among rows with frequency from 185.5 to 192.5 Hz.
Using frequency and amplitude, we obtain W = 170.7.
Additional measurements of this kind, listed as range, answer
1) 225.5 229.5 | 158.2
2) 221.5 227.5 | 152.8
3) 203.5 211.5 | 149.8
